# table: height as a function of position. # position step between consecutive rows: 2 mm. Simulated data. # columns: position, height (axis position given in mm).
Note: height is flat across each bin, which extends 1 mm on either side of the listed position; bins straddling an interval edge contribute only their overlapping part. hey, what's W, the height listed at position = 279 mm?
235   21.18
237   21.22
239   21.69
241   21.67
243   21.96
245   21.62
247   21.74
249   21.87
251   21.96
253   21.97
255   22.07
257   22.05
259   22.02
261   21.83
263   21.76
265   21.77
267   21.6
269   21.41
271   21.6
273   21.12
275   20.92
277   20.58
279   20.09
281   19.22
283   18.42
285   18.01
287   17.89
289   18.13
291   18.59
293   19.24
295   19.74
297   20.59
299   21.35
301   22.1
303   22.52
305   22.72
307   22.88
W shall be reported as 20.09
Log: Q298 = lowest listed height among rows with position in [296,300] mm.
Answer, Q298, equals 20.59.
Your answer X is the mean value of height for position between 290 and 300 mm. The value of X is 19.9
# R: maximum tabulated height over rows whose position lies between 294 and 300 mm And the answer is 21.35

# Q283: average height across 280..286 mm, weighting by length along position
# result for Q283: 18.6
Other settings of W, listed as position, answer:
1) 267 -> 21.6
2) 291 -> 18.59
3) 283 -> 18.42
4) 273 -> 21.12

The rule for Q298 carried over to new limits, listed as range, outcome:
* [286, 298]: 17.89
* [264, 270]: 21.41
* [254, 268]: 21.6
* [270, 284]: 18.42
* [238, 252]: 21.62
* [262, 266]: 21.76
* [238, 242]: 21.67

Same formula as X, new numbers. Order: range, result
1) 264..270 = 21.6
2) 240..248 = 21.7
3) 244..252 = 21.8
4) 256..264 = 21.9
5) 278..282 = 19.7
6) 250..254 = 22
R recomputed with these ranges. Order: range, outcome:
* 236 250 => 21.96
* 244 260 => 22.07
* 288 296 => 19.74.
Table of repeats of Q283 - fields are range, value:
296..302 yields 21.3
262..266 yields 21.8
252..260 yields 22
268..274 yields 21.4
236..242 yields 21.5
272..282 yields 20.4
